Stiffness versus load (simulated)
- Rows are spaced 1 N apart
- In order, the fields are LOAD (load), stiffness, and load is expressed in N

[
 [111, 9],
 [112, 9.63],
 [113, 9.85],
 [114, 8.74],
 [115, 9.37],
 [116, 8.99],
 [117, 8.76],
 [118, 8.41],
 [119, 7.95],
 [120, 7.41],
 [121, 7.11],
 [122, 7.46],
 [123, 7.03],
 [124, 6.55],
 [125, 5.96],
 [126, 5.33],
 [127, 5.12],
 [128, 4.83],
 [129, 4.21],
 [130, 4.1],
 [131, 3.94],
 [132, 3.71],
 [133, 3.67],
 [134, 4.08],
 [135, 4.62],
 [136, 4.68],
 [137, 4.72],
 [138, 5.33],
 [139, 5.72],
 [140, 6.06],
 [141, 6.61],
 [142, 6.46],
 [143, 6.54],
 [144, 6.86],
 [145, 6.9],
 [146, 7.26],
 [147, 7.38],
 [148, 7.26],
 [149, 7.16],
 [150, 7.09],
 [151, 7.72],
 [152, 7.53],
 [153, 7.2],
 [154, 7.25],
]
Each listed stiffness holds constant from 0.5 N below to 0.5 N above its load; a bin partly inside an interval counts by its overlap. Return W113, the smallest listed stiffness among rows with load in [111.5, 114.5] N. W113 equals 8.74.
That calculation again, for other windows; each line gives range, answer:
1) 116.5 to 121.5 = 7.11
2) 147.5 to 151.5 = 7.09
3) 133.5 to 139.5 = 4.08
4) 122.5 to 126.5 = 5.33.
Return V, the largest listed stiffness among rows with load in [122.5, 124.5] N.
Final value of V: 7.03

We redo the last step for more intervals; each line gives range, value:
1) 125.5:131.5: 5.33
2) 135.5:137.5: 4.72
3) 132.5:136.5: 4.68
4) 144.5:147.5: 7.38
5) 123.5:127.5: 6.55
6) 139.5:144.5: 6.86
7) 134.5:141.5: 6.61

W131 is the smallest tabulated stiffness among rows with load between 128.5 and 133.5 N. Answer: 3.67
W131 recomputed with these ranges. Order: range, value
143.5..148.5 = 6.86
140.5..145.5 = 6.46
